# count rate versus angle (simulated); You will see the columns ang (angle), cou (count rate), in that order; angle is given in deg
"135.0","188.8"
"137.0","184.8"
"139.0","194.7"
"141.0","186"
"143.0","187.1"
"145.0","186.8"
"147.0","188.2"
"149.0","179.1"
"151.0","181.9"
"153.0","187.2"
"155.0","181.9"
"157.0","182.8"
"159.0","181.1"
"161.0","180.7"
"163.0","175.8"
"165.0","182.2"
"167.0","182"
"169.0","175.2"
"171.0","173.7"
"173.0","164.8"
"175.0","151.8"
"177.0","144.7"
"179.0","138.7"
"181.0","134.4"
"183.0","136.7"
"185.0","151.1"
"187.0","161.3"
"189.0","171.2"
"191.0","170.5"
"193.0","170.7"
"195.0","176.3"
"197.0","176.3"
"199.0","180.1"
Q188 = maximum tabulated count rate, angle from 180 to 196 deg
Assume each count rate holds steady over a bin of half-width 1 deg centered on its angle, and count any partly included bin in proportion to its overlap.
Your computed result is 176.3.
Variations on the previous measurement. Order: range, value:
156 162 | 182.8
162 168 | 182.2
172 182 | 164.8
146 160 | 188.2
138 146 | 194.7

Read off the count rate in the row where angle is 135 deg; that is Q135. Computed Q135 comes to 188.8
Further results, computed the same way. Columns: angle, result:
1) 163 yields 175.8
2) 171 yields 173.7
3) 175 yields 151.8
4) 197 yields 176.3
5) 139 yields 194.7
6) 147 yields 188.2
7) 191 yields 170.5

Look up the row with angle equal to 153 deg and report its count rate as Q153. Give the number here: 187.2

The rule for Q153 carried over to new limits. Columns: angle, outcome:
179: 138.7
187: 161.3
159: 181.1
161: 180.7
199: 180.1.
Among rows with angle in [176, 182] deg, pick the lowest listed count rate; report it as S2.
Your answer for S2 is 134.4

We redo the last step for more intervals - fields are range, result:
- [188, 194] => 170.5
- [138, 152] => 179.1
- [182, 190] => 136.7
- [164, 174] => 164.8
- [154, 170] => 175.2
